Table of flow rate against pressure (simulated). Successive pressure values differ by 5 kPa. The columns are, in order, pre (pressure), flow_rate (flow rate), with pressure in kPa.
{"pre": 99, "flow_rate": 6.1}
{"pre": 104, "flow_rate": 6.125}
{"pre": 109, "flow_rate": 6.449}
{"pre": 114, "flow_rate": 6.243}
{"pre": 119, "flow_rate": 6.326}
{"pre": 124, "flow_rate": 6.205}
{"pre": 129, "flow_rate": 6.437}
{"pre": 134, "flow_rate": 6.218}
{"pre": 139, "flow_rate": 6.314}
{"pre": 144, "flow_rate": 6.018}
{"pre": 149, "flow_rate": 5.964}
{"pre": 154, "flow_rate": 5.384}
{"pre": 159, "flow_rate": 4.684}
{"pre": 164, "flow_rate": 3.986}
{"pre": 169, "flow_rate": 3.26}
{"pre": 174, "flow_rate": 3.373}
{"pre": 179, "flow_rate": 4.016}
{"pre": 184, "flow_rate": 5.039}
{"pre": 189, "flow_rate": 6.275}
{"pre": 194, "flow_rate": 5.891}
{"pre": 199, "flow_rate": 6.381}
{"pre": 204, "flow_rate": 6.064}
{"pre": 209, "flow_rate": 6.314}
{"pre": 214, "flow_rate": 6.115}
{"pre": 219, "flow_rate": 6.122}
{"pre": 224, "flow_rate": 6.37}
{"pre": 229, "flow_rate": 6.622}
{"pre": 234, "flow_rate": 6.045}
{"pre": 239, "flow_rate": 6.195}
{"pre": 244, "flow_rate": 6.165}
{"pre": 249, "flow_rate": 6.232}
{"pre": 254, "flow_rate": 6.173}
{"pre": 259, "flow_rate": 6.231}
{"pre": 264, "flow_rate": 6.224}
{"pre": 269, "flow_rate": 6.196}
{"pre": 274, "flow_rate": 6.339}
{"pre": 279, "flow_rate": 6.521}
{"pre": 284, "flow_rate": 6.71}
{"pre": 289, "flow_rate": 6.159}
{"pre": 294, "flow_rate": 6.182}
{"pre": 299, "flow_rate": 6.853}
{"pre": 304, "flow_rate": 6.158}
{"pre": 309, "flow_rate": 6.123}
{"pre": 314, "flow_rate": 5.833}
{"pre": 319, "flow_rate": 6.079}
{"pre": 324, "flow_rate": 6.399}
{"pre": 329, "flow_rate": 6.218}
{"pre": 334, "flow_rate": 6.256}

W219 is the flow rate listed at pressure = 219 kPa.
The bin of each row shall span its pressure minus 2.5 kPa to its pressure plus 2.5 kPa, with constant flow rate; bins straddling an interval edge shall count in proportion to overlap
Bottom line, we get 6.122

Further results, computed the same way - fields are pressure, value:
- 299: 6.853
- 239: 6.195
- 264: 6.224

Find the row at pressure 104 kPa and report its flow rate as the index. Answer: 6.125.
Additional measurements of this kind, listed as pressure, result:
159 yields 4.684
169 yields 3.26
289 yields 6.159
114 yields 6.243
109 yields 6.449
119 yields 6.326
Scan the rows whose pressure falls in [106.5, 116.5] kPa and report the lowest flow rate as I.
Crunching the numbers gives 6.243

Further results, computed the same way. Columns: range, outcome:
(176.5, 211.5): 4.016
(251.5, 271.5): 6.173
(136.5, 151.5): 5.964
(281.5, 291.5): 6.159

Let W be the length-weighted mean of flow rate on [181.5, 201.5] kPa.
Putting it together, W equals 5.9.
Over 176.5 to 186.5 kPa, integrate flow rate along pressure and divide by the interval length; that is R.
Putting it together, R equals 4.53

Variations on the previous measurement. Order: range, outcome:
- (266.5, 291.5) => 6.38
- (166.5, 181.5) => 3.55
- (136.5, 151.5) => 6.1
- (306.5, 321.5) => 6.01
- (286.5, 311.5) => 6.29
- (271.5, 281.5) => 6.43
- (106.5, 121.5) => 6.34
